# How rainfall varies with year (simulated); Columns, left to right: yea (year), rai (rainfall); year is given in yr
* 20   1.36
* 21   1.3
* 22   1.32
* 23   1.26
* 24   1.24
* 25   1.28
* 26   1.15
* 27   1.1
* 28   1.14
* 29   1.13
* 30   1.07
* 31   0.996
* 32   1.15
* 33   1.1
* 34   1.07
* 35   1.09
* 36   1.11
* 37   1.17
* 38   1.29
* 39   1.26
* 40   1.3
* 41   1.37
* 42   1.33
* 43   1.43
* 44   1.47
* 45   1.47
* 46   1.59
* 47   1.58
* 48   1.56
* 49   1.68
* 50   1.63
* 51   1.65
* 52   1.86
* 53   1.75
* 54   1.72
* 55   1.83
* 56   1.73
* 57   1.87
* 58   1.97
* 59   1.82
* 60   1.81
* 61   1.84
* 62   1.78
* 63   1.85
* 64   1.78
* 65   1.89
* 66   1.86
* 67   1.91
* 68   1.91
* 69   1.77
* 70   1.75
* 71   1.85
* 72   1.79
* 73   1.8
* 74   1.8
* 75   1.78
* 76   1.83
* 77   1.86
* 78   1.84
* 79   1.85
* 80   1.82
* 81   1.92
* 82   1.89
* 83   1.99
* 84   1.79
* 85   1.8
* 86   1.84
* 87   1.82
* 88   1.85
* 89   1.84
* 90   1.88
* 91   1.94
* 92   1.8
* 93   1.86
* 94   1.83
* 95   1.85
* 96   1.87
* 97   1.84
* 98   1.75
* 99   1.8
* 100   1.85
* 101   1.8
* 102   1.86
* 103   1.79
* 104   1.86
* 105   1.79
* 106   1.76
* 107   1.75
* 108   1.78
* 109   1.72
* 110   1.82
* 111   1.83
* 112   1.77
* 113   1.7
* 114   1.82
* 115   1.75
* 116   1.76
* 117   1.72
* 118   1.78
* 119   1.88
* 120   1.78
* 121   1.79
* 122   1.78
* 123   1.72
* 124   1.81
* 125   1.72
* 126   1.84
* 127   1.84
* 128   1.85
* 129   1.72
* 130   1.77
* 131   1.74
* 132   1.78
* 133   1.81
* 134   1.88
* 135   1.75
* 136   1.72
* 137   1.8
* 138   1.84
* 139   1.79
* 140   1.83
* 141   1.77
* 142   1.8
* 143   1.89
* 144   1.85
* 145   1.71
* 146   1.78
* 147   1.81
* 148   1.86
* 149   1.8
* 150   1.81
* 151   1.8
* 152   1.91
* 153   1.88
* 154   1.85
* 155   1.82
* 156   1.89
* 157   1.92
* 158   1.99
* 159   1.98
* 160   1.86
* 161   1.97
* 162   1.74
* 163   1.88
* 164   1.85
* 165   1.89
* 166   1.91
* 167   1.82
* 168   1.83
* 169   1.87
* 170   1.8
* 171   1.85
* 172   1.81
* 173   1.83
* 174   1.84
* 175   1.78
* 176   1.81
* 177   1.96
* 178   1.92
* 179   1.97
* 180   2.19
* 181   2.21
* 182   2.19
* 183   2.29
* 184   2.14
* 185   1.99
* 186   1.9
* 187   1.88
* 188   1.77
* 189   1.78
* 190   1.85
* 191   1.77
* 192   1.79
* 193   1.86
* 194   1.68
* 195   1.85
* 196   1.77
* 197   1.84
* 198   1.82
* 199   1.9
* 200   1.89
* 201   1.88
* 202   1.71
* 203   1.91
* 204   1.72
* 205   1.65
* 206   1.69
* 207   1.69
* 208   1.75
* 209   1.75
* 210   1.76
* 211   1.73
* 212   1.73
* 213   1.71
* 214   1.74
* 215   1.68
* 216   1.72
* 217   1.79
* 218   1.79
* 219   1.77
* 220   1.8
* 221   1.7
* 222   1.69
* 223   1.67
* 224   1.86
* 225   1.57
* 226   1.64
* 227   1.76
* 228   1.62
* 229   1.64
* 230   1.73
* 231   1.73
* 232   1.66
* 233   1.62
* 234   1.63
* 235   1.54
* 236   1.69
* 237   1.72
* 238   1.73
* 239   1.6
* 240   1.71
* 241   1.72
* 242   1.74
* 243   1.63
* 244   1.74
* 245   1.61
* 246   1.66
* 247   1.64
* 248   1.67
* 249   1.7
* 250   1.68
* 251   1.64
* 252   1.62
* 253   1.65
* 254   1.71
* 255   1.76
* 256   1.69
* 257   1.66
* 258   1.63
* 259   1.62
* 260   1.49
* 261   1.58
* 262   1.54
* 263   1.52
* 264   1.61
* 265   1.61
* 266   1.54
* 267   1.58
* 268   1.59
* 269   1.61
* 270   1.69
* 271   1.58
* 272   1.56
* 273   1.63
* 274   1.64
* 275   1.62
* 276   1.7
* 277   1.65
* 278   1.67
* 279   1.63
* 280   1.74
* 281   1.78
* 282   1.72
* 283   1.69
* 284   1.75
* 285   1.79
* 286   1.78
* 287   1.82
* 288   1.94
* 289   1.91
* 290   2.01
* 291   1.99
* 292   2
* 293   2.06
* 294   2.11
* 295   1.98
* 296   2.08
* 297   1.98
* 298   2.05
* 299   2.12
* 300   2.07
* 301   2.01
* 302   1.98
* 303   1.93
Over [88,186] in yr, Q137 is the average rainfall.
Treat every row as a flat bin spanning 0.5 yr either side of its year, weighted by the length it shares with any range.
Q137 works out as 1.84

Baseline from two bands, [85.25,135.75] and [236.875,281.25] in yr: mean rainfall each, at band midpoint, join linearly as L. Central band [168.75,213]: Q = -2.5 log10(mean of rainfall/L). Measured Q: -0.08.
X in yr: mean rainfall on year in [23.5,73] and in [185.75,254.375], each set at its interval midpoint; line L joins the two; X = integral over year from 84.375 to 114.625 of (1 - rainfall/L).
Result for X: -4.3 yr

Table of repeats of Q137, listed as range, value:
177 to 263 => 1.75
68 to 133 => 1.81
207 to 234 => 1.71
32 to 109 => 1.71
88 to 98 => 1.85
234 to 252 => 1.67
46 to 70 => 1.78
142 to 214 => 1.85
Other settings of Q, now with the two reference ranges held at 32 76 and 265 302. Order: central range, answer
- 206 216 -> 0.02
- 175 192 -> -0.14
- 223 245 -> 0.06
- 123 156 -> -0.07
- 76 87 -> -0.13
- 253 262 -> 0.09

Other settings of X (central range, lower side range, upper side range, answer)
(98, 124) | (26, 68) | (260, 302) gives -3.3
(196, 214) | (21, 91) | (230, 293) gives -1.2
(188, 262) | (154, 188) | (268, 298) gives 6.0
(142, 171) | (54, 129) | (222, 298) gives -1.3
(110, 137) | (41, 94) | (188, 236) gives -0.3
